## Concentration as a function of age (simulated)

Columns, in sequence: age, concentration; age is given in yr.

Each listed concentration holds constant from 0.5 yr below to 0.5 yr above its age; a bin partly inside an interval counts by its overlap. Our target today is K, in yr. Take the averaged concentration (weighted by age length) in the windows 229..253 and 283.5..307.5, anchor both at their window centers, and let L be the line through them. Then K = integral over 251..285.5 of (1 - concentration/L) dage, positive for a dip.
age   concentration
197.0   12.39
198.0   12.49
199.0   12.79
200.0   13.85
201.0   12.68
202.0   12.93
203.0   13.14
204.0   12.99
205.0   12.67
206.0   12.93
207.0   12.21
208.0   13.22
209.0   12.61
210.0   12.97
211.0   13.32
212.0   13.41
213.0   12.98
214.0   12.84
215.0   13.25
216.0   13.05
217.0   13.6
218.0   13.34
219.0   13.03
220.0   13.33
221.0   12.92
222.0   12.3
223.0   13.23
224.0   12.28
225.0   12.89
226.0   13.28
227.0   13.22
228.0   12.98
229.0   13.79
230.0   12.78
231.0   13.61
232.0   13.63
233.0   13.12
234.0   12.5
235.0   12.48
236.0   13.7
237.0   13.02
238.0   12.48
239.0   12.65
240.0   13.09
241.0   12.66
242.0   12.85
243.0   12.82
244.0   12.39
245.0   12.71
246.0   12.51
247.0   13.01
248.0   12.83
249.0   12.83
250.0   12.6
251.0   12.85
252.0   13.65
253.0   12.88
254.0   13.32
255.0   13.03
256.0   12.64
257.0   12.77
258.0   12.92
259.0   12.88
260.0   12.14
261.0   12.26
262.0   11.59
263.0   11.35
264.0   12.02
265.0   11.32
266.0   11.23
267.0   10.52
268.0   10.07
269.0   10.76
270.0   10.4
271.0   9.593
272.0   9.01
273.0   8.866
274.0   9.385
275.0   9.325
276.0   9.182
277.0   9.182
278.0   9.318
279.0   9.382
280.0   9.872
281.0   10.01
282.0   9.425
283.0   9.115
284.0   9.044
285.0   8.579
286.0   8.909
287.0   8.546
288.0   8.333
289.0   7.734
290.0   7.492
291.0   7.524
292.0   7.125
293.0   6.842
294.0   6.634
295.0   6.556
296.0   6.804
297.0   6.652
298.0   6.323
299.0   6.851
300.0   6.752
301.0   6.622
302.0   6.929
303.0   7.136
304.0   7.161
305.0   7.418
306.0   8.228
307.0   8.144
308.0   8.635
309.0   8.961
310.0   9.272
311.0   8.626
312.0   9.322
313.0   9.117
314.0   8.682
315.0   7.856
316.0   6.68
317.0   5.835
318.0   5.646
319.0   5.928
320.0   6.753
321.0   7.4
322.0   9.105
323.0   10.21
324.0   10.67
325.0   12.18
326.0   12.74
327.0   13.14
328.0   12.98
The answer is -2.1 yr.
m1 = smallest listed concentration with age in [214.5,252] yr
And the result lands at 12.28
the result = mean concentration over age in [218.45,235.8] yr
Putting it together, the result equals 13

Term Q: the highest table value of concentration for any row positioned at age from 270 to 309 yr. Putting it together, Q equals 10.4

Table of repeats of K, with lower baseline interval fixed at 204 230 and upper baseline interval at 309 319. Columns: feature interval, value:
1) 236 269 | -3.9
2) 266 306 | 4.3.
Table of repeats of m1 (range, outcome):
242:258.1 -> 12.39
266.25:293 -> 6.842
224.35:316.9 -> 6.323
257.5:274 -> 8.866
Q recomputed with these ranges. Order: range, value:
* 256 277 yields 12.92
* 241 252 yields 13.65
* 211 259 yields 13.79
